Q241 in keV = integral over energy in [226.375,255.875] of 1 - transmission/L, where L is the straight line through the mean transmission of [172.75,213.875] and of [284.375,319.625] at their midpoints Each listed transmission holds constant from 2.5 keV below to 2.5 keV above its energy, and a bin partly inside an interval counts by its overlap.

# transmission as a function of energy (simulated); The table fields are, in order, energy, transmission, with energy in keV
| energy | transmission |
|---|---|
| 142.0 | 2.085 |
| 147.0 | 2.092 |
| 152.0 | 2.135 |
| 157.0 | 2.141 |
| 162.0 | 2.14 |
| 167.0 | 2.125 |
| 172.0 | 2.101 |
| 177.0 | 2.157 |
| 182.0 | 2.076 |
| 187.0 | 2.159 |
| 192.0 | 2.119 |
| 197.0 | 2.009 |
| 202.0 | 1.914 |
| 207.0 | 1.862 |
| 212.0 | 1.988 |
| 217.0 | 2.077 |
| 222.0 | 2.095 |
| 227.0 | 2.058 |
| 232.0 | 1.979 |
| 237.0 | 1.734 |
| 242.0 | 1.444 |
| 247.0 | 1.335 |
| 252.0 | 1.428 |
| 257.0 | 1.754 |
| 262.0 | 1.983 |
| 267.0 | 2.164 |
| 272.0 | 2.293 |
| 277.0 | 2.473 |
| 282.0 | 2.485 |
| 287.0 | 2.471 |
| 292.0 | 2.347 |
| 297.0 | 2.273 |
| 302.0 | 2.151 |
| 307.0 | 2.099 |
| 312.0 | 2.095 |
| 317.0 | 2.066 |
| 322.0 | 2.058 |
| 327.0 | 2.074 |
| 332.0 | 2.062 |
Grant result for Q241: 6.6 keV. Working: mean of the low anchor 2.04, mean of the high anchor 2.21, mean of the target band 1.64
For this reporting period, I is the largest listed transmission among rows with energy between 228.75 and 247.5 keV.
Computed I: 1.979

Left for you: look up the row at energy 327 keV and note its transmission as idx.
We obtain 2.074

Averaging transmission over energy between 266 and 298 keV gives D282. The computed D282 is 2.37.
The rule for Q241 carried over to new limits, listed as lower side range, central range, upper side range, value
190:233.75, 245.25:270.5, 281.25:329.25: 4.09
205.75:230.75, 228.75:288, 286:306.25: 5.81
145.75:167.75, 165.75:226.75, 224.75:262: -4.03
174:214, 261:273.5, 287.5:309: 0.16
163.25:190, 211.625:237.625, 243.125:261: -3.76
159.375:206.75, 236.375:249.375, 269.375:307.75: 4.38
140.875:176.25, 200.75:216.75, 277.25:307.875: 1.85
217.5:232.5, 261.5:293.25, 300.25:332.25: -4.01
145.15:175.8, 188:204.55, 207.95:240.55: 0.07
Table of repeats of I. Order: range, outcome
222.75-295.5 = 2.485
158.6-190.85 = 2.159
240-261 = 1.754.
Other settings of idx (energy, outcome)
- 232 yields 1.979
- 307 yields 2.099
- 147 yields 2.092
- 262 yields 1.983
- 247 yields 1.335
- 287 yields 2.471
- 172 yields 2.101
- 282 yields 2.485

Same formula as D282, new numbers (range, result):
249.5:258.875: 1.58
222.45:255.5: 1.69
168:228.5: 2.05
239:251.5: 1.41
